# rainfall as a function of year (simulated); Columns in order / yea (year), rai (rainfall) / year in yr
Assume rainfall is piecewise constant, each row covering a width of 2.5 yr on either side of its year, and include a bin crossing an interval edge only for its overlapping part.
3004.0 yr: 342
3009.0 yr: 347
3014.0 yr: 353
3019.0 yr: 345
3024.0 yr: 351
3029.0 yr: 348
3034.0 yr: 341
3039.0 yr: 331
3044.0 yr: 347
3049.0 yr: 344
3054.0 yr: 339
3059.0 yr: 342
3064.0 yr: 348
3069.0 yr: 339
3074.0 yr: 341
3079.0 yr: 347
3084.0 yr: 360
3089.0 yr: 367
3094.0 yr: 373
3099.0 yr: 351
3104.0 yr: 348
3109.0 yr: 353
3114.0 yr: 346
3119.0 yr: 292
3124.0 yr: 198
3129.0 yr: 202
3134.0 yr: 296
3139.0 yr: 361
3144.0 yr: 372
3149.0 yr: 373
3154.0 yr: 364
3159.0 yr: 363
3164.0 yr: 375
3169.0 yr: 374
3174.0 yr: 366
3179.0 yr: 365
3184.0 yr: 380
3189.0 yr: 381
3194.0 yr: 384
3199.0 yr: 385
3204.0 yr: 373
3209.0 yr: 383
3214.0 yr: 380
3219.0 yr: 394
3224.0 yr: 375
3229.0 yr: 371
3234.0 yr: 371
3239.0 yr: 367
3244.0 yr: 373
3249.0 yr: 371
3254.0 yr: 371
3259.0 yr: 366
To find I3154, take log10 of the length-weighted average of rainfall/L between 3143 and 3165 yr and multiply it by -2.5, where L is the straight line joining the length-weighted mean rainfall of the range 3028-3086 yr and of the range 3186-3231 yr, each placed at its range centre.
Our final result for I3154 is 0.00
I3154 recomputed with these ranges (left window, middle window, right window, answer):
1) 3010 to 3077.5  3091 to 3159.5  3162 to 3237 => 0.11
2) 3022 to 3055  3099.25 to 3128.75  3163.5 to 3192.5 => 0.19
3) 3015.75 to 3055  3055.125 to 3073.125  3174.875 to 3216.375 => 0.02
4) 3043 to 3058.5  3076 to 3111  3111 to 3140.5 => -0.16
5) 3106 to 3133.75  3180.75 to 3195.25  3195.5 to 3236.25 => -0.09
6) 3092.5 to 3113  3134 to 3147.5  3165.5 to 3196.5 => 0.03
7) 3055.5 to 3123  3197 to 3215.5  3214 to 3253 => -0.03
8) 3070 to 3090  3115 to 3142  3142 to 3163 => 0.30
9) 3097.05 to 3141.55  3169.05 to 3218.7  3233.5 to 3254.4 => -0.10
